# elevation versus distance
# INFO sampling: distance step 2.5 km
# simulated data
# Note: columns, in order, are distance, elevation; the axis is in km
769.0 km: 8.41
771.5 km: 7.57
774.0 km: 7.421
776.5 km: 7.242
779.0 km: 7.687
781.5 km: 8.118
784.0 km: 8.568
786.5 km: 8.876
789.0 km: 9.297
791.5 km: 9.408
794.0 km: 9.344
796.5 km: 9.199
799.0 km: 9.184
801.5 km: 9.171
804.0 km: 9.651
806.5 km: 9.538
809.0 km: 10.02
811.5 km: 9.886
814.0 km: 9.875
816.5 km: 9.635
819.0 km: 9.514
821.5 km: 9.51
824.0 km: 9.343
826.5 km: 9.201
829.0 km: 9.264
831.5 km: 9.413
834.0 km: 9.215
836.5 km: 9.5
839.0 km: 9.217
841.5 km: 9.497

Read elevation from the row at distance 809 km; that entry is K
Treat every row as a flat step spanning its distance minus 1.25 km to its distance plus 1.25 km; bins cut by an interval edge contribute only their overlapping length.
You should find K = 10.02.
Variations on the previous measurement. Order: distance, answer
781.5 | 8.118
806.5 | 9.538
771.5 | 7.57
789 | 9.297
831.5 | 9.413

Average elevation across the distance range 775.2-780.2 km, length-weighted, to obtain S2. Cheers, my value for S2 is 7.46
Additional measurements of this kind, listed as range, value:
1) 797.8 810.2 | 9.51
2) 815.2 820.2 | 9.58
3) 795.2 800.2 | 9.19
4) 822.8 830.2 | 9.27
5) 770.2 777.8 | 7.42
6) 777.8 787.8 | 8.32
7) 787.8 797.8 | 9.31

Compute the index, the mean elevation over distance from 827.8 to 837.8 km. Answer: 9.35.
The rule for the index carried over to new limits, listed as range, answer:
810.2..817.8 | 9.8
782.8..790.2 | 8.91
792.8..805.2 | 9.31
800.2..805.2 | 9.41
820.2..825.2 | 9.43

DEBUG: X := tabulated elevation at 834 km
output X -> 9.215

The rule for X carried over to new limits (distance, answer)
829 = 9.264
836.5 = 9.5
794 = 9.344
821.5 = 9.51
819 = 9.514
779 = 7.687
